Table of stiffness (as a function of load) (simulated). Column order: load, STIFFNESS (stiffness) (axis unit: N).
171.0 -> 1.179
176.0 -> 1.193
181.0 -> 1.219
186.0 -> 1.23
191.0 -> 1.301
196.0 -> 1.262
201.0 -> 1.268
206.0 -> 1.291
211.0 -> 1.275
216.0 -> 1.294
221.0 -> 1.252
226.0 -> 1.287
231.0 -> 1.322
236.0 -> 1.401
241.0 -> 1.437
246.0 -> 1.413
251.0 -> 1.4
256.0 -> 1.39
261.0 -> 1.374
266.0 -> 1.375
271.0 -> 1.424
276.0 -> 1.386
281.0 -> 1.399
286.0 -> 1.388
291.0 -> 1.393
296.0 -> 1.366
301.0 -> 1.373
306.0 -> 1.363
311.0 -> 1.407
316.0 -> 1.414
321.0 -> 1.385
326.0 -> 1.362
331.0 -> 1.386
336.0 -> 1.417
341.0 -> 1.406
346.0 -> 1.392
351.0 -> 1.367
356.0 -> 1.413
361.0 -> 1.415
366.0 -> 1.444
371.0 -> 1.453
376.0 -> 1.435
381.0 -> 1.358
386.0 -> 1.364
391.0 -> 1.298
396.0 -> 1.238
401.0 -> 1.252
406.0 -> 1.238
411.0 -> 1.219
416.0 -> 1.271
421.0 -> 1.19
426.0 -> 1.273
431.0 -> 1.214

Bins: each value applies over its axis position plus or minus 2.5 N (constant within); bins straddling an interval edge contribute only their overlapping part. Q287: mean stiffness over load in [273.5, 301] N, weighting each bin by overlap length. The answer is 1.39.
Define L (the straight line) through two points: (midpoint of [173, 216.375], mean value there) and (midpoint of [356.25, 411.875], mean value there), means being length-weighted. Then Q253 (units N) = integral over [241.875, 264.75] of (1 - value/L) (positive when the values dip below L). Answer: -2.0 N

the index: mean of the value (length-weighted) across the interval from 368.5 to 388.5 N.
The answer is 1.4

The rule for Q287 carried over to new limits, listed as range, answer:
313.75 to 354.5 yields 1.39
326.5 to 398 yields 1.39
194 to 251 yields 1.32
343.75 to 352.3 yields 1.38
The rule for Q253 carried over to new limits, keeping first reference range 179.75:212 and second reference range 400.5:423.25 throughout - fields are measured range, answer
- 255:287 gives -3.50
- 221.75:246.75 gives -2.02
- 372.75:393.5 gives -2.18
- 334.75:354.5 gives -2.42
